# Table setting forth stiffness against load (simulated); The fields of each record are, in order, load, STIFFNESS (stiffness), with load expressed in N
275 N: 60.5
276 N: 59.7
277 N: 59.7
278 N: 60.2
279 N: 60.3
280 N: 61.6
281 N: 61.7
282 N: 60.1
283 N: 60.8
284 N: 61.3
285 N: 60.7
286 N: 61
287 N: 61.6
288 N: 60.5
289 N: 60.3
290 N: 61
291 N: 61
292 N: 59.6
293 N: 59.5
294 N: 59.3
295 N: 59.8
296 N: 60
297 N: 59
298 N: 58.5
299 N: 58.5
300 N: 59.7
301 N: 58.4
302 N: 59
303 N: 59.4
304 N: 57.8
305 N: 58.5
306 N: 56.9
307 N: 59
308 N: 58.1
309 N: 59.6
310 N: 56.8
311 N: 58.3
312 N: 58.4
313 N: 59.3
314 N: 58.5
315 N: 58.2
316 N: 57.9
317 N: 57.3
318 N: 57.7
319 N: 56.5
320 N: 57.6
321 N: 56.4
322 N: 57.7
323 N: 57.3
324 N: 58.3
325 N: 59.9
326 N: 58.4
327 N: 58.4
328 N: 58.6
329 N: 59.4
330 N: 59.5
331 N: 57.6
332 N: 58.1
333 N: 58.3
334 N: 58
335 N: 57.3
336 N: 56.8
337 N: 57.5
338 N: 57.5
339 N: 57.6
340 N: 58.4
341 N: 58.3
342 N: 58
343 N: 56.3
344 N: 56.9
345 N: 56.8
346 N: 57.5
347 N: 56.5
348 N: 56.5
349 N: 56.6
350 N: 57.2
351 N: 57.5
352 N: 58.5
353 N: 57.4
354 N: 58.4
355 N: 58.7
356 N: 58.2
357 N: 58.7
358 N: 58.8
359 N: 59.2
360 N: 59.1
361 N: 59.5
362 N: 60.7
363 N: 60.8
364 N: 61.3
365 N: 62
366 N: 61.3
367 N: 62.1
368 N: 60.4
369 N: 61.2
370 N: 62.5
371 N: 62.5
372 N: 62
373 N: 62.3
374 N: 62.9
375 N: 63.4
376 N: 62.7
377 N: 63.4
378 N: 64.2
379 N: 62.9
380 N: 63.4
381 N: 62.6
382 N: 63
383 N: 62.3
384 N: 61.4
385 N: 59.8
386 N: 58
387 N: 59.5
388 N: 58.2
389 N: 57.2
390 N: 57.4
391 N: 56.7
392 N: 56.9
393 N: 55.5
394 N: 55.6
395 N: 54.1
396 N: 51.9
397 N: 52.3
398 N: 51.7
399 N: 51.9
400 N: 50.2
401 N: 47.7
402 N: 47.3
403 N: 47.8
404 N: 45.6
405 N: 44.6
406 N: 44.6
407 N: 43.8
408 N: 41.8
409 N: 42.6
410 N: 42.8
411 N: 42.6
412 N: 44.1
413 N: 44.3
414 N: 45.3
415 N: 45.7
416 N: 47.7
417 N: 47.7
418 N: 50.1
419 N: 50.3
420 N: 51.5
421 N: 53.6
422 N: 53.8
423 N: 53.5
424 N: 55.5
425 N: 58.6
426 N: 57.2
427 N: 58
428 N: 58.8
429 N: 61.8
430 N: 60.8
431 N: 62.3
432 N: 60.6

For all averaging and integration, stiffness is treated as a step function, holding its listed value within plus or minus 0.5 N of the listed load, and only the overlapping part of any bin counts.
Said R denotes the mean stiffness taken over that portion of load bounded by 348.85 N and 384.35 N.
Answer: 60.8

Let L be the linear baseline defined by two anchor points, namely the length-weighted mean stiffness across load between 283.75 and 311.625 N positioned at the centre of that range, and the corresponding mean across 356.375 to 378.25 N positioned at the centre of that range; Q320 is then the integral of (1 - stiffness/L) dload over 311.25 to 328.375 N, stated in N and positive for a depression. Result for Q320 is 0.6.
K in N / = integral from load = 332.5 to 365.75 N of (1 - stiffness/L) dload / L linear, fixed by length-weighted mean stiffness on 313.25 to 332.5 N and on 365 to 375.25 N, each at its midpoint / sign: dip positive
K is 1.13 N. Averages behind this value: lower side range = 58.1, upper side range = 62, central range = 58.2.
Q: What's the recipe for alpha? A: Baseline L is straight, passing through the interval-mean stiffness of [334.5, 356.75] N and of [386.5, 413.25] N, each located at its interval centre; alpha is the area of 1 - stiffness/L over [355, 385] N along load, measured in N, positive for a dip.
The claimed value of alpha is -4.1 N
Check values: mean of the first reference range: 57.5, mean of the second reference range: 50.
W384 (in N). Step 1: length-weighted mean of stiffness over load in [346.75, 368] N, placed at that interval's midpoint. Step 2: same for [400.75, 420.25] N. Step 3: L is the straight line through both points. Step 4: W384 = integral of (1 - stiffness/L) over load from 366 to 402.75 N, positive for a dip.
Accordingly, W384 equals -4.3 N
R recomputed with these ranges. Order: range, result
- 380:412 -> 52.5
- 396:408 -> 47.9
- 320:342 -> 58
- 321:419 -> 56.2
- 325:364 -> 58.2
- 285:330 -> 58.8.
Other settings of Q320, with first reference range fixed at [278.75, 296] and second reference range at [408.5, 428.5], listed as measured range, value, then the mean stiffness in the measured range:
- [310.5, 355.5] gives -0.7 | 57.8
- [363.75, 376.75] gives -1.9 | 62.1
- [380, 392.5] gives -1.6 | 59.6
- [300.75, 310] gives 0.1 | 58.4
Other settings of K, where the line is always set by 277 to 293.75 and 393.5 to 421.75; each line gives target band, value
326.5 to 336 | -0.4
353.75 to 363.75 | -1.2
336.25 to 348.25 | -0.6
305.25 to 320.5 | -0.1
